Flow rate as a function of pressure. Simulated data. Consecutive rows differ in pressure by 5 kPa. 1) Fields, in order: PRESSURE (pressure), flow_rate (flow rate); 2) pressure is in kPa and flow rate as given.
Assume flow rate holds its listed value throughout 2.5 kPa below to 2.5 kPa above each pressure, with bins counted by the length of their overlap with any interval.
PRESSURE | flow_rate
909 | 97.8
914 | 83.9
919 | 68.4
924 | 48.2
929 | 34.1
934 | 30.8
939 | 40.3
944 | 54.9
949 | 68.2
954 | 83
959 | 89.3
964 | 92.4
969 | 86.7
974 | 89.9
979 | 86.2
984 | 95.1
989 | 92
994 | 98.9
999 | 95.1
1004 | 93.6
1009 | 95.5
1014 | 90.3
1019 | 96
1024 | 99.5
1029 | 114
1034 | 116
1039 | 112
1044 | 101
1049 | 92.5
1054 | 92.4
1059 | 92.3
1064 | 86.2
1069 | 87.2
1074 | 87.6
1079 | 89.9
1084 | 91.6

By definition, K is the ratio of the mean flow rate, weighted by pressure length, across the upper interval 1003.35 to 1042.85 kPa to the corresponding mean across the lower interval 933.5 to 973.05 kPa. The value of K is 1.44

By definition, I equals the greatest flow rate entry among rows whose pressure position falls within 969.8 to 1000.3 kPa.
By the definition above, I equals 98.9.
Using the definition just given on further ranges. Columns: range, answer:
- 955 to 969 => 92.4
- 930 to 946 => 54.9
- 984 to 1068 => 116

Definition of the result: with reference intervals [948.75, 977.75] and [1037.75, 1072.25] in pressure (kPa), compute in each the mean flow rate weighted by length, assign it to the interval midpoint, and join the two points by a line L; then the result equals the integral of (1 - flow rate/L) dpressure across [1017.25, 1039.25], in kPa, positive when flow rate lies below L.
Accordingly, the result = -3.7 kPa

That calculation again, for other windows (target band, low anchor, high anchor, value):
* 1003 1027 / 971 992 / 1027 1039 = 2.4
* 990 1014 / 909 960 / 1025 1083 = -4.0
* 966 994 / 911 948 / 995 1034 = -3.7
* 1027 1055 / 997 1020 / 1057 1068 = -4.4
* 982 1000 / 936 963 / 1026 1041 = -1.0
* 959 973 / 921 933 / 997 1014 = -4.7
